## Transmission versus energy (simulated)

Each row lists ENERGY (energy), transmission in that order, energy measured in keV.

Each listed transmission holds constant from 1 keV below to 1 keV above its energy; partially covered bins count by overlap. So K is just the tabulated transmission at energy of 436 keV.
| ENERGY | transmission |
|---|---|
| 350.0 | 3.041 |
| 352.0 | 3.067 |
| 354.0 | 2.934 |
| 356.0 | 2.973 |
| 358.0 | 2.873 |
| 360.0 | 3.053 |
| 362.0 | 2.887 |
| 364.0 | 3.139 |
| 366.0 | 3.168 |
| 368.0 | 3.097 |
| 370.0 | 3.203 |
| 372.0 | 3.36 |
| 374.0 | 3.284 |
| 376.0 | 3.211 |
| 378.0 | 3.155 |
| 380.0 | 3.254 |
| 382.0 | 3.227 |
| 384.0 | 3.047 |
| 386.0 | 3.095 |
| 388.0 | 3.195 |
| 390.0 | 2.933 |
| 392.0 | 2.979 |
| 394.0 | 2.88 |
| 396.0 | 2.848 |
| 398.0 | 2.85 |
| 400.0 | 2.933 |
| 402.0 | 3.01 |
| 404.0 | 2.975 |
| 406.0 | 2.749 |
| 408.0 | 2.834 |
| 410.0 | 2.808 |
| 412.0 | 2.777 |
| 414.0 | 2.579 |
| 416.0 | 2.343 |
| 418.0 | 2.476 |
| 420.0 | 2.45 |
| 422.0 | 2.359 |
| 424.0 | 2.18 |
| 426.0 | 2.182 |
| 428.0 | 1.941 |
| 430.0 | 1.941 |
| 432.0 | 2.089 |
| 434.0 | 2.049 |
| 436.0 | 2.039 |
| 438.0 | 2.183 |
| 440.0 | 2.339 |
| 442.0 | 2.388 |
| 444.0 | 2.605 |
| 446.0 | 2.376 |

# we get 2.039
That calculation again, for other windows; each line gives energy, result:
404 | 2.975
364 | 3.139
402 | 3.01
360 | 3.053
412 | 2.777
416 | 2.343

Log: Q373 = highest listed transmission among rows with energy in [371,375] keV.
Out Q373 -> 3.36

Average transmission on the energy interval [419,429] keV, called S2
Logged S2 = 2.22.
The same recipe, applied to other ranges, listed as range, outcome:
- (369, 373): 3.28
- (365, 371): 3.16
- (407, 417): 2.67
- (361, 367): 3.06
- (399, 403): 2.97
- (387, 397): 2.97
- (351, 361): 2.98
